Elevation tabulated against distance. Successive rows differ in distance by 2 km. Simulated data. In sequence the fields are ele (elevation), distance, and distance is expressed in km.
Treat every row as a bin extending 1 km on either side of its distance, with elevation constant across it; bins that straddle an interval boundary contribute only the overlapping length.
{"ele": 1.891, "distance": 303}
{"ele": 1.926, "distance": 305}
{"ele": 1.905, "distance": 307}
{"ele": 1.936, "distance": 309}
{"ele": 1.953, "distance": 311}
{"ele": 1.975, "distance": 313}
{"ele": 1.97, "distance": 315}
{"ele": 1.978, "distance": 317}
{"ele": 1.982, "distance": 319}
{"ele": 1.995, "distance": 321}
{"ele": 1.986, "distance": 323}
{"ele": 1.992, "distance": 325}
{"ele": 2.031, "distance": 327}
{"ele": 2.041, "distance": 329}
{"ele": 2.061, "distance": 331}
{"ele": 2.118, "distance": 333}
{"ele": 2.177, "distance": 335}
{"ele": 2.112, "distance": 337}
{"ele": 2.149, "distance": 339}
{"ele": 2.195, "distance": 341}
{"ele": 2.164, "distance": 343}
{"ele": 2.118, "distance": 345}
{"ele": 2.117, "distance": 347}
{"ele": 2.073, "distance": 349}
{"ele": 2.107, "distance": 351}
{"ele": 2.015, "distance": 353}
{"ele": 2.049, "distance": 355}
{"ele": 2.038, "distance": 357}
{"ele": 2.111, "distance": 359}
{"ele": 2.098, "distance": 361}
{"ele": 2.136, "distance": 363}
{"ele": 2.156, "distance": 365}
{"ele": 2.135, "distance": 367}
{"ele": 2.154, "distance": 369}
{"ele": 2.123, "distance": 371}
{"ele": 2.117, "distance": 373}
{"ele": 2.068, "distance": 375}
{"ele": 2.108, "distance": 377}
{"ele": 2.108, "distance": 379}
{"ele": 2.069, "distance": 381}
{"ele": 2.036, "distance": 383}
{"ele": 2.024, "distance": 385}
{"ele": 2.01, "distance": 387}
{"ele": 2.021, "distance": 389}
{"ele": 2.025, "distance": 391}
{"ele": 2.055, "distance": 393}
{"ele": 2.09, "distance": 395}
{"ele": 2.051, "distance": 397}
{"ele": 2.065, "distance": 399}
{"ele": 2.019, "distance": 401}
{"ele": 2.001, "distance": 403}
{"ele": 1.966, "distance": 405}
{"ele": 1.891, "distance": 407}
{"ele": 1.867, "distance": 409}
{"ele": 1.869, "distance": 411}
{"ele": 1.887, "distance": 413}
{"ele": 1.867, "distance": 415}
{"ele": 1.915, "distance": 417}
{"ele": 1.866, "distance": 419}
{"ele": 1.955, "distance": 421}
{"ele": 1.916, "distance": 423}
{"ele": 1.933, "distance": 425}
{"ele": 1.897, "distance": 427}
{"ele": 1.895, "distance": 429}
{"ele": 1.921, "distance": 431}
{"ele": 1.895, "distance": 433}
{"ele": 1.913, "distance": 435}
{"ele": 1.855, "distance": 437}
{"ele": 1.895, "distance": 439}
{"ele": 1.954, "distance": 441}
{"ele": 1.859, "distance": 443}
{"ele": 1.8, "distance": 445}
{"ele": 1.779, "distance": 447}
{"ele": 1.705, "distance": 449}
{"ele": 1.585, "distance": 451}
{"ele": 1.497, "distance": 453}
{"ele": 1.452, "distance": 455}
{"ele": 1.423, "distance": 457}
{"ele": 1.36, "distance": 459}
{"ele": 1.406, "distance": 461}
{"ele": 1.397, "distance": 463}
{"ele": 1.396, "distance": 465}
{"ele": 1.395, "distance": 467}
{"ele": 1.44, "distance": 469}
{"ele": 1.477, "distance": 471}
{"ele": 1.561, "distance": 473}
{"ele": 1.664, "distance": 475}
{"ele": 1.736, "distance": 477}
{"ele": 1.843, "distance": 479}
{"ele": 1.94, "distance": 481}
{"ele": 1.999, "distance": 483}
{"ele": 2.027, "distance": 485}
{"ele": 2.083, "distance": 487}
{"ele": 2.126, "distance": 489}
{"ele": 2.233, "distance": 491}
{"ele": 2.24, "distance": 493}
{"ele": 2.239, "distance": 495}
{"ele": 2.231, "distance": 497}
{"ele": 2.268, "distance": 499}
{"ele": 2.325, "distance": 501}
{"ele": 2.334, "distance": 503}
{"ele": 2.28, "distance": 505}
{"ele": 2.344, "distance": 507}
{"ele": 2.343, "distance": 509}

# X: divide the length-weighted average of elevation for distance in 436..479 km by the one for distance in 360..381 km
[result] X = 0.76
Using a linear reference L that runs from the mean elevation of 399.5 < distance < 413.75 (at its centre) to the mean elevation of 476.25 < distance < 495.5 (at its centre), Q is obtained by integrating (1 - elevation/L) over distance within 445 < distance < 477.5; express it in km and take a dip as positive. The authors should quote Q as 7.9 km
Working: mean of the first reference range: 1.93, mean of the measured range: 1.52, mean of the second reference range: 2.05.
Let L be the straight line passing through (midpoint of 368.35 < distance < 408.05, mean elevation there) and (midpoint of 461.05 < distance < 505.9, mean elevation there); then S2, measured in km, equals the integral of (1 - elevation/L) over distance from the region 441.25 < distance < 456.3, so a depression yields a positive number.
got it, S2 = 2.17 km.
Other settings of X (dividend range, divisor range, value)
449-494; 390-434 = 0.87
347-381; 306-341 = 1.04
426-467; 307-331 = 0.85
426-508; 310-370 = 0.89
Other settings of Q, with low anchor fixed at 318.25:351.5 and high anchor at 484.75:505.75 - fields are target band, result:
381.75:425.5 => 3.52 km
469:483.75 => 3.25 km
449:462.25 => 4.34 km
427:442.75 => 1.95 km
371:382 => 0.12 km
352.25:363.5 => 0.16 km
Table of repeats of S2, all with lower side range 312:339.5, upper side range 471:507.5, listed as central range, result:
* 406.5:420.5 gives 1.15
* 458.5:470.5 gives 3.81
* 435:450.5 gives 1.68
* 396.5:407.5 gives 0.26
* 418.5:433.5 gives 1.03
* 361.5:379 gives -0.67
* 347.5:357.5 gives -0.09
